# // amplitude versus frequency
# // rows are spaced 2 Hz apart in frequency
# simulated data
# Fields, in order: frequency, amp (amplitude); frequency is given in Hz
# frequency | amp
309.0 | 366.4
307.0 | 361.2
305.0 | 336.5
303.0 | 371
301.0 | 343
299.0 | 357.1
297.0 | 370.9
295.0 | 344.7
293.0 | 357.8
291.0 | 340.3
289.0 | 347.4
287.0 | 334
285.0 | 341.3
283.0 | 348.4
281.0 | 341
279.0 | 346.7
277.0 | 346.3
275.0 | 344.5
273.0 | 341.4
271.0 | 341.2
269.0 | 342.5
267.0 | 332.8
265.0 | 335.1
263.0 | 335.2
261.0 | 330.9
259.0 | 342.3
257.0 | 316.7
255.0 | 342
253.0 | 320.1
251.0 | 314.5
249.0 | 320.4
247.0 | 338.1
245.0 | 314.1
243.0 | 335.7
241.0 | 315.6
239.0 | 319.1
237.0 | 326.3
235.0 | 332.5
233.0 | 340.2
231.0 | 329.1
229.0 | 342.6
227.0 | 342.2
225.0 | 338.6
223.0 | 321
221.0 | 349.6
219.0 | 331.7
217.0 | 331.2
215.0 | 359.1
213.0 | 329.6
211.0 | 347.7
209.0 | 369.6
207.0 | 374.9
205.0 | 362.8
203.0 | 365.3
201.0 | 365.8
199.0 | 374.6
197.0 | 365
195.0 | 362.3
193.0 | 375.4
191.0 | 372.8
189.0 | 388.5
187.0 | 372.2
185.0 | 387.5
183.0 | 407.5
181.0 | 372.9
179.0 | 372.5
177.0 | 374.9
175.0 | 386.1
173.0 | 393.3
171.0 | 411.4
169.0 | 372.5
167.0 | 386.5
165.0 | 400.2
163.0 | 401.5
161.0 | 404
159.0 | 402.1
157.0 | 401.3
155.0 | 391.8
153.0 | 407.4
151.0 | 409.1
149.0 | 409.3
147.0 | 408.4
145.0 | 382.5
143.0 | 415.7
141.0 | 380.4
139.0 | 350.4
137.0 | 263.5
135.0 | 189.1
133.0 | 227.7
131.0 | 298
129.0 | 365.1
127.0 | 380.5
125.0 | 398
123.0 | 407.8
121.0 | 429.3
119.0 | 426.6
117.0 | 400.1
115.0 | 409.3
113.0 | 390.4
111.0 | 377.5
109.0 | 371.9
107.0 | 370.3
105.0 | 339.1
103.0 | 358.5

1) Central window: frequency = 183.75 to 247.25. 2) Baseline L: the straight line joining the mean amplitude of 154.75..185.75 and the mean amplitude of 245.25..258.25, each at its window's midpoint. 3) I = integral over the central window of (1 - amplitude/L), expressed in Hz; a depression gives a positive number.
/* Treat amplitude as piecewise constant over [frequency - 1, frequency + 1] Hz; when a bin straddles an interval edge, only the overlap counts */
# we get 0.9 Hz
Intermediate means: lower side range 392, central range 350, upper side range 325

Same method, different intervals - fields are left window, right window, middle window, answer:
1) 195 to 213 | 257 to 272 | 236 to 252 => 1.0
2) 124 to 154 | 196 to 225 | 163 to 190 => -2.6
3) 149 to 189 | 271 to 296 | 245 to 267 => 1.7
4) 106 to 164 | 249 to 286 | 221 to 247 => 1.1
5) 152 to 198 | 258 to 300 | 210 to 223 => 1.1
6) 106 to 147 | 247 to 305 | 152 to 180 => -2.8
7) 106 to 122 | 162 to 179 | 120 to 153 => 3.0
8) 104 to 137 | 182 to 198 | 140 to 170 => -2.4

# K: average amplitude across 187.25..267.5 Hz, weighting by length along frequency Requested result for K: 343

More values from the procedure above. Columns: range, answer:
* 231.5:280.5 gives 332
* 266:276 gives 340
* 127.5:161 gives 358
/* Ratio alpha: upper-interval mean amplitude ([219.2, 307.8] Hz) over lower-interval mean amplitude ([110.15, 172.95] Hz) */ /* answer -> 0.9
